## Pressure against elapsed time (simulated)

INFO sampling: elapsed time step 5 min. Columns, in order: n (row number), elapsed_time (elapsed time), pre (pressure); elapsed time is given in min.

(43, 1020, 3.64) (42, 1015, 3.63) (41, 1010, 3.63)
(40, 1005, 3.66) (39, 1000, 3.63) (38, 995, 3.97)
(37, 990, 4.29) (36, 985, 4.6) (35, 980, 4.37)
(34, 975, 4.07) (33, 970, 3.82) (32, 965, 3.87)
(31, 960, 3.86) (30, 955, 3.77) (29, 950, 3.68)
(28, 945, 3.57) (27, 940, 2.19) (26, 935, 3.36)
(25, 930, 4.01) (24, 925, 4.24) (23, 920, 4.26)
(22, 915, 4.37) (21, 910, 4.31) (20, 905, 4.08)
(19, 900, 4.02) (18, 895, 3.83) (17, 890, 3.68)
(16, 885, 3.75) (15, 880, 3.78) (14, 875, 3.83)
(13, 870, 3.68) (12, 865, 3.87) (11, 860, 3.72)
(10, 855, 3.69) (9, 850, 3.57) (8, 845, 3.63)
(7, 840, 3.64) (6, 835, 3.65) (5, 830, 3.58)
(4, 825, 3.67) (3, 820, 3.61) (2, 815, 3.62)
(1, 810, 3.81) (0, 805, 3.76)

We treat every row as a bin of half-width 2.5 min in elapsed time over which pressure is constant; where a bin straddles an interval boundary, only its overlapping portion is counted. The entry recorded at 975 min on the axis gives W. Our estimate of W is 4.07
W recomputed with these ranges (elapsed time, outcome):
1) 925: 4.24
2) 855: 3.69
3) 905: 4.08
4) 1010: 3.63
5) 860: 3.72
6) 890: 3.68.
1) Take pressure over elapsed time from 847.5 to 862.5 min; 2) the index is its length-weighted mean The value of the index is 3.66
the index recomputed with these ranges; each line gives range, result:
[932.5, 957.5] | 3.31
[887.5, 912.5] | 3.98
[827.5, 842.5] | 3.62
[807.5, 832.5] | 3.66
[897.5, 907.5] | 4.05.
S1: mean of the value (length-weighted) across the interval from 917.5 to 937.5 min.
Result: 3.97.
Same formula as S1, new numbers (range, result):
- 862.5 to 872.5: 3.77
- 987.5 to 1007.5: 3.89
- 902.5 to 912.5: 4.19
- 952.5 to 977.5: 3.88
